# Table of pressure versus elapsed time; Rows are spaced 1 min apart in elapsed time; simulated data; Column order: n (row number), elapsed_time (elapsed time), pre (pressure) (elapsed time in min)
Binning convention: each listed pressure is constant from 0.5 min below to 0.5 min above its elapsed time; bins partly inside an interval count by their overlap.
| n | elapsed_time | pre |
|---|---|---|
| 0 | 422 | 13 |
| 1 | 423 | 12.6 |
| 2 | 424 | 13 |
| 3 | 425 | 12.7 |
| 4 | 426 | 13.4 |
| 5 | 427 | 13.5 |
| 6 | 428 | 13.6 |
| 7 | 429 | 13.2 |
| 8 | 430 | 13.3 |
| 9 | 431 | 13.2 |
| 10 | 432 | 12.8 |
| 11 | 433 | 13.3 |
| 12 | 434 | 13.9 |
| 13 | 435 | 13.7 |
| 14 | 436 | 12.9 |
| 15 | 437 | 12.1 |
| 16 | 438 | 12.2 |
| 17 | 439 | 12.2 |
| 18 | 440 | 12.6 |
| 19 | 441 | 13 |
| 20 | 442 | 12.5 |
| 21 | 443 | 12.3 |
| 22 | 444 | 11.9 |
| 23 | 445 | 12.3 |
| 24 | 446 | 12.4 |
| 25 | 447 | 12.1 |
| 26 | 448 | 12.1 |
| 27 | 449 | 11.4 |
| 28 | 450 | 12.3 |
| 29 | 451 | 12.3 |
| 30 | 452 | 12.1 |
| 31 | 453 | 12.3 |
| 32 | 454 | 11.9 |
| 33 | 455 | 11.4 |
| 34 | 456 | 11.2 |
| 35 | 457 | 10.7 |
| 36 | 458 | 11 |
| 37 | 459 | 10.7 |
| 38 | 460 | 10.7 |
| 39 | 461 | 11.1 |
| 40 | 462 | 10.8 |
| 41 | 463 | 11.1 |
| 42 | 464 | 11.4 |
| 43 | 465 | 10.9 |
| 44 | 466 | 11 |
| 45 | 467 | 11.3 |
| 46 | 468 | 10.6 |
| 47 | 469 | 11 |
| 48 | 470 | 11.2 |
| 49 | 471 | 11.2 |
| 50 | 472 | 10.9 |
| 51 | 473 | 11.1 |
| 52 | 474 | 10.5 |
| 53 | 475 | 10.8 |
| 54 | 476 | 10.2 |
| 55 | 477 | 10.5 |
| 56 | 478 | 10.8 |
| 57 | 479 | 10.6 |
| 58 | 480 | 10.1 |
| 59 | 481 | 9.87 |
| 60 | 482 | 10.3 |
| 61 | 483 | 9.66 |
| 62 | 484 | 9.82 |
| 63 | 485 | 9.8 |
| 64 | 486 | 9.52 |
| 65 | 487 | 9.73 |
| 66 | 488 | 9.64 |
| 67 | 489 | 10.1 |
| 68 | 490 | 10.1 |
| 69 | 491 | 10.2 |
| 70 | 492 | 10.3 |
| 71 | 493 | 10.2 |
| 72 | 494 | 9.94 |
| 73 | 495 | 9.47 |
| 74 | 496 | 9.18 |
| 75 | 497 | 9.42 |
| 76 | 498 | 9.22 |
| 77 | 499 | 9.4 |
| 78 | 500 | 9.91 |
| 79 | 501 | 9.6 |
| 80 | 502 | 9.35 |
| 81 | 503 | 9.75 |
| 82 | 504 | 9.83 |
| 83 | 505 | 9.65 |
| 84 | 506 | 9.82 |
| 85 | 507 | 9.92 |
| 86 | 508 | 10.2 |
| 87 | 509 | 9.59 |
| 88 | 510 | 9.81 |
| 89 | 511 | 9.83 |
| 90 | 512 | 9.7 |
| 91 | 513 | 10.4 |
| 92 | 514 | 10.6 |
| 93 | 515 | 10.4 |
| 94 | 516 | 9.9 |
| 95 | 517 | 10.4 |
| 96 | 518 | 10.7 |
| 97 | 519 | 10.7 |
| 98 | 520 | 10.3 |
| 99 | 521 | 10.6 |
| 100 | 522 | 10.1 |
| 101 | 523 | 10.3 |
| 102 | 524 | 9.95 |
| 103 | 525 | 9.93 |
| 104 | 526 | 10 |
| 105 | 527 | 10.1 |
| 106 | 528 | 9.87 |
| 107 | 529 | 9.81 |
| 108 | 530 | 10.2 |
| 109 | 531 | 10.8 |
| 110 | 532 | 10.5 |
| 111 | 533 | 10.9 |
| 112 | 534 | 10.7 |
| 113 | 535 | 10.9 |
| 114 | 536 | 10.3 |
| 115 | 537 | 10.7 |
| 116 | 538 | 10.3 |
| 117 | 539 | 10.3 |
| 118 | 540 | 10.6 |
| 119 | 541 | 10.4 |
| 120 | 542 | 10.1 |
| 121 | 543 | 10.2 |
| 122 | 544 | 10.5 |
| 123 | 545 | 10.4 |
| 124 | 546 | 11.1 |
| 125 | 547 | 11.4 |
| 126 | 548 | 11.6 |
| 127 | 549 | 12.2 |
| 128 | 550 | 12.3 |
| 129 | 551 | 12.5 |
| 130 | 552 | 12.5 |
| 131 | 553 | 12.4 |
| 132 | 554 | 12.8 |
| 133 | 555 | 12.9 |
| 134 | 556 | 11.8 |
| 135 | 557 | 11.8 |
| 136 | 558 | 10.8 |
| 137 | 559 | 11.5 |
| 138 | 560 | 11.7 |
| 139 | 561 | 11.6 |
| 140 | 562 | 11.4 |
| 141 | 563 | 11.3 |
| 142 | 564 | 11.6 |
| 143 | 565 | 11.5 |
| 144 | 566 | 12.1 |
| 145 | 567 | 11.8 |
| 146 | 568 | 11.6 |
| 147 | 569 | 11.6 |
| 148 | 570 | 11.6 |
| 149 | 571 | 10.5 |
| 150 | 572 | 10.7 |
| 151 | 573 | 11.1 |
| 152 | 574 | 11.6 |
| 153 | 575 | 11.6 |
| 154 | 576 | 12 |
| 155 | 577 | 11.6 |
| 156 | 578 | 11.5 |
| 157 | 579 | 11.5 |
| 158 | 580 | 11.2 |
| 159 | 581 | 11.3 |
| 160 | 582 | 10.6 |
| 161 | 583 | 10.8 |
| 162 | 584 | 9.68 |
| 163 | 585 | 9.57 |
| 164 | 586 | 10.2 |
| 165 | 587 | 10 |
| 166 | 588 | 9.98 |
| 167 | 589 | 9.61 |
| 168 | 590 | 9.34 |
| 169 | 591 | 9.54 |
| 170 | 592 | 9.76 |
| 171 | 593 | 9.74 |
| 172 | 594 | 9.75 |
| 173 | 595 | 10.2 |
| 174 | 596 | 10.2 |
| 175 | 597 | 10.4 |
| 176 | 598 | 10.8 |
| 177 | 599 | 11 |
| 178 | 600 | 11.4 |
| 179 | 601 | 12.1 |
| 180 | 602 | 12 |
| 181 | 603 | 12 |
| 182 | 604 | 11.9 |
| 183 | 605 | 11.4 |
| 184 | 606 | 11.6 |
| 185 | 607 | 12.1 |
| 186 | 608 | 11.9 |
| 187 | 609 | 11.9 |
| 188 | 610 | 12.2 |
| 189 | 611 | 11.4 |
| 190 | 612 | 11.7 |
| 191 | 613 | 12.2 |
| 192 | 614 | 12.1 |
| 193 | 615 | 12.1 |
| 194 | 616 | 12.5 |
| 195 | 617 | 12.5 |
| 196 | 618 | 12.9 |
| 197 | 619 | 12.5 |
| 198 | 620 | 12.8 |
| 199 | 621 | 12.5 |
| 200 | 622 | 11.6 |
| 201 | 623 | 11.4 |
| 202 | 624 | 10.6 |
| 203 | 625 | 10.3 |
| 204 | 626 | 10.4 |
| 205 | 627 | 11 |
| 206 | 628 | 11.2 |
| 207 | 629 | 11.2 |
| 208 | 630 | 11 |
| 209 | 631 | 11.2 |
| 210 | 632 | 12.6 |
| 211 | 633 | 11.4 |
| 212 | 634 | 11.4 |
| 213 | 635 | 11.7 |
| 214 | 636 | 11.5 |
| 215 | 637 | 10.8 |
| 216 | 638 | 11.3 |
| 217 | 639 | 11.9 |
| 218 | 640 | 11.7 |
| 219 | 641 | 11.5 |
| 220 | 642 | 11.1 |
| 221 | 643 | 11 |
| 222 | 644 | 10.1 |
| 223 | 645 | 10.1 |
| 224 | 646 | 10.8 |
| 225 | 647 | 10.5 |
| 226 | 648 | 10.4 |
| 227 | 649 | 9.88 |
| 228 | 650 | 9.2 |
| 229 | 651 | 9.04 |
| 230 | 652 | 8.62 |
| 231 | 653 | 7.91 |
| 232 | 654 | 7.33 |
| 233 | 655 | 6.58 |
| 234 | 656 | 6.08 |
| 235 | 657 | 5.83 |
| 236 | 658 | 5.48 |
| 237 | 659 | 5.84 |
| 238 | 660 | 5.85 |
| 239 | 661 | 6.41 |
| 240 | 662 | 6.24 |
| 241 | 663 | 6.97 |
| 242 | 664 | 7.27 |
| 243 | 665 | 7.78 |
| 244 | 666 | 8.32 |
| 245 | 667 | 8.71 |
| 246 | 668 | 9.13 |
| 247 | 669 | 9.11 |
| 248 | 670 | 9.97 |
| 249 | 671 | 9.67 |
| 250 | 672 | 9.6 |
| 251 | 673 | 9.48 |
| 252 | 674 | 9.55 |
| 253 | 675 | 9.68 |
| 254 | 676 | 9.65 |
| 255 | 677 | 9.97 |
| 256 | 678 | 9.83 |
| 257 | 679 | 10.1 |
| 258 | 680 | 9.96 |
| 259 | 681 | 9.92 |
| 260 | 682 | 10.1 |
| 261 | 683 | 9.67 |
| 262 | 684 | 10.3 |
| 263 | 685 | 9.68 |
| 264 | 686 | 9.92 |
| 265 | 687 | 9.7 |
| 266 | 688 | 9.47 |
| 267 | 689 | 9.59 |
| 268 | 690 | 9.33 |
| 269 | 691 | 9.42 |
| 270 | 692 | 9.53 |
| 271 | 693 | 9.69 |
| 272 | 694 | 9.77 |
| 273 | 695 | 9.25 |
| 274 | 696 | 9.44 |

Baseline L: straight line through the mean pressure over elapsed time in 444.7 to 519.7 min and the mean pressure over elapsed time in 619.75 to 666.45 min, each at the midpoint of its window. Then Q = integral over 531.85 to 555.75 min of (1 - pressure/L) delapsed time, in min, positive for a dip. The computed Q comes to -2.35 min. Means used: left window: 10.5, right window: 9.68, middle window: 11.2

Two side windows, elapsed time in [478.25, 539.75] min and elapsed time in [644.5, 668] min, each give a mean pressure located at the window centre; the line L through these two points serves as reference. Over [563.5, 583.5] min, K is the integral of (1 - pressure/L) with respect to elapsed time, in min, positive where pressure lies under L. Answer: -5.0 min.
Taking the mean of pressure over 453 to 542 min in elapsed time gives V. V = 10.3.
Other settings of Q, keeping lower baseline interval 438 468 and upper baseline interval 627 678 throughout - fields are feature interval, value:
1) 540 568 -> -2.7 min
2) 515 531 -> 1.0 min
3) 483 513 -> 3.8 min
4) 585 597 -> 0.3 min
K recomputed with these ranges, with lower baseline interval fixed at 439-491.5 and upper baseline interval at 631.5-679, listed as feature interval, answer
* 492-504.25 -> 1.28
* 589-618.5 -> -4.72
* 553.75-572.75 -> -2.72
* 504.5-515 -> 0.66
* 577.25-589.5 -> -0.70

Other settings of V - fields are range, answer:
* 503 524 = 10.1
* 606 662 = 10.5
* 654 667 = 6.67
